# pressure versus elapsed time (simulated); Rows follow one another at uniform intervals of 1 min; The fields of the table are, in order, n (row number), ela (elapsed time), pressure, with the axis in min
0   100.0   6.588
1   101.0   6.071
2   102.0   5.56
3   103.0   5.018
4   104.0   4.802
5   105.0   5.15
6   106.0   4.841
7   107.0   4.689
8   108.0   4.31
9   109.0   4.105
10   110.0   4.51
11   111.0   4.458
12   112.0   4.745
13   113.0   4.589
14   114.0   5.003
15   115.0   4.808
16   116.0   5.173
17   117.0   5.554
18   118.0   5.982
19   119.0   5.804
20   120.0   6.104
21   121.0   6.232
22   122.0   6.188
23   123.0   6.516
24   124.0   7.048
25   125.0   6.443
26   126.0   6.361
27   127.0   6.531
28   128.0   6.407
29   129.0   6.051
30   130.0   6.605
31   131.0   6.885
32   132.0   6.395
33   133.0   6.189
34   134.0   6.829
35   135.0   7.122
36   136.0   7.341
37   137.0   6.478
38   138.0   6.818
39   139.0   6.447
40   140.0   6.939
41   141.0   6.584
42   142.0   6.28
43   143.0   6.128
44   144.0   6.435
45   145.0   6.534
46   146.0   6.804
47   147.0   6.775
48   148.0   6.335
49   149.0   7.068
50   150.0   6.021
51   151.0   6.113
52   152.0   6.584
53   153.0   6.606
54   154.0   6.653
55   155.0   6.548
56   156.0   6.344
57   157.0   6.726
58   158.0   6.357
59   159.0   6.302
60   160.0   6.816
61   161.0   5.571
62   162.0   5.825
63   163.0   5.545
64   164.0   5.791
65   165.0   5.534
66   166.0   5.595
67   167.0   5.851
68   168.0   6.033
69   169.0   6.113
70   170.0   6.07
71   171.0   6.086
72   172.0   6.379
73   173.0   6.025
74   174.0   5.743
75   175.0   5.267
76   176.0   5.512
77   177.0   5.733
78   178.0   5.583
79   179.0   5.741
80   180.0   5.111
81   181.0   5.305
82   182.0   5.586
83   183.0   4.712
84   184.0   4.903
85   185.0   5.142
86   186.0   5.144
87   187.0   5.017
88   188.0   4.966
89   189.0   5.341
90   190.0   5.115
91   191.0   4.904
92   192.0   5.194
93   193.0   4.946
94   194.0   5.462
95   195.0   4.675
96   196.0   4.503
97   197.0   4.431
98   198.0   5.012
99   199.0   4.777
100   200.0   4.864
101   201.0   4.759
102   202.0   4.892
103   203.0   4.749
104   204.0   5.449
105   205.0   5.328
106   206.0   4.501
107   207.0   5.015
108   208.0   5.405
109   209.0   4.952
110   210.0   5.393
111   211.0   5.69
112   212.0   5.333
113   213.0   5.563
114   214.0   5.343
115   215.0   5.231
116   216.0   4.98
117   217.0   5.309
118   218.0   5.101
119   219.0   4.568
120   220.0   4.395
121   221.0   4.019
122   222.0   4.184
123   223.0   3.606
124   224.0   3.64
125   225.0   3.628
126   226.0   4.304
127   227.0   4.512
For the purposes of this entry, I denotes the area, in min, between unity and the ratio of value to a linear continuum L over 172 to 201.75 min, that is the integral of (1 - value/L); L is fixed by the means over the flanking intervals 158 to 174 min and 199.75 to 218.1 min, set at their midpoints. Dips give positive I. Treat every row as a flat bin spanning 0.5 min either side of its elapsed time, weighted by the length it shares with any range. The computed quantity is 2.2 min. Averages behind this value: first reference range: 5.97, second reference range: 5.16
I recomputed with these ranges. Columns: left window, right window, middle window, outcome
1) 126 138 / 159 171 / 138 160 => -0.9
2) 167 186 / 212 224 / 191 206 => 0.7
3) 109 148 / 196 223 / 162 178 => -0.8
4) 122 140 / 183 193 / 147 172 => -1.6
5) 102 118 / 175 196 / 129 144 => -5.0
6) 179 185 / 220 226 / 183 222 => -4.1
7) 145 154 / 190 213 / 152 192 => 1.1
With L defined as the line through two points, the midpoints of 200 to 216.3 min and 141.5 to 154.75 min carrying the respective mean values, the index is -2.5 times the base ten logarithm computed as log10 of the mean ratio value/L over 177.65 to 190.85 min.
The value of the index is 0.10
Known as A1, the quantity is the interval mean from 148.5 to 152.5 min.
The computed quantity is 6.45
